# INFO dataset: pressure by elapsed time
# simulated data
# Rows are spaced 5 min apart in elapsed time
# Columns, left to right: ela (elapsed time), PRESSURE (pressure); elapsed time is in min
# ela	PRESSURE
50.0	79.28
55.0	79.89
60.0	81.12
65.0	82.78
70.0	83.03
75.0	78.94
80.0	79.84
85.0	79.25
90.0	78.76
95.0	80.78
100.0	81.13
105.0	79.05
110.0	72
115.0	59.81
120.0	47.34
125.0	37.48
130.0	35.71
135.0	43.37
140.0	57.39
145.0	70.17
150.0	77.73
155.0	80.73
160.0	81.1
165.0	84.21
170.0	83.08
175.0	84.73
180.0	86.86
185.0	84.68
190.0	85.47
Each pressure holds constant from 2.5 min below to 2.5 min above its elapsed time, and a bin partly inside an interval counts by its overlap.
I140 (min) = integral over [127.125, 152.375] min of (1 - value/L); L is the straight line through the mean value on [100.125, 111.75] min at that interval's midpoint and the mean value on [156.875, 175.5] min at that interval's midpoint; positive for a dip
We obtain 7.5 min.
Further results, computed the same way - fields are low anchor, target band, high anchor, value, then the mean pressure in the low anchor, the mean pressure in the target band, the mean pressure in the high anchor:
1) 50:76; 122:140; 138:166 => 8.19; 81.1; 41.7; 75.1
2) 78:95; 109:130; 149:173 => 7.76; 79.5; 50.7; 81.7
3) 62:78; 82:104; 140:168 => 0.09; 81.5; 79.9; 77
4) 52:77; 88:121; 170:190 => 4.10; 81.2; 72.2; 85.1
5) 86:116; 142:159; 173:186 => 1.25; 76.2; 76.1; 85.5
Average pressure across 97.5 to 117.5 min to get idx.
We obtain 73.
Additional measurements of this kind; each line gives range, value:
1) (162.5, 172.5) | 83.6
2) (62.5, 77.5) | 81.6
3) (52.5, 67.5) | 81.3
